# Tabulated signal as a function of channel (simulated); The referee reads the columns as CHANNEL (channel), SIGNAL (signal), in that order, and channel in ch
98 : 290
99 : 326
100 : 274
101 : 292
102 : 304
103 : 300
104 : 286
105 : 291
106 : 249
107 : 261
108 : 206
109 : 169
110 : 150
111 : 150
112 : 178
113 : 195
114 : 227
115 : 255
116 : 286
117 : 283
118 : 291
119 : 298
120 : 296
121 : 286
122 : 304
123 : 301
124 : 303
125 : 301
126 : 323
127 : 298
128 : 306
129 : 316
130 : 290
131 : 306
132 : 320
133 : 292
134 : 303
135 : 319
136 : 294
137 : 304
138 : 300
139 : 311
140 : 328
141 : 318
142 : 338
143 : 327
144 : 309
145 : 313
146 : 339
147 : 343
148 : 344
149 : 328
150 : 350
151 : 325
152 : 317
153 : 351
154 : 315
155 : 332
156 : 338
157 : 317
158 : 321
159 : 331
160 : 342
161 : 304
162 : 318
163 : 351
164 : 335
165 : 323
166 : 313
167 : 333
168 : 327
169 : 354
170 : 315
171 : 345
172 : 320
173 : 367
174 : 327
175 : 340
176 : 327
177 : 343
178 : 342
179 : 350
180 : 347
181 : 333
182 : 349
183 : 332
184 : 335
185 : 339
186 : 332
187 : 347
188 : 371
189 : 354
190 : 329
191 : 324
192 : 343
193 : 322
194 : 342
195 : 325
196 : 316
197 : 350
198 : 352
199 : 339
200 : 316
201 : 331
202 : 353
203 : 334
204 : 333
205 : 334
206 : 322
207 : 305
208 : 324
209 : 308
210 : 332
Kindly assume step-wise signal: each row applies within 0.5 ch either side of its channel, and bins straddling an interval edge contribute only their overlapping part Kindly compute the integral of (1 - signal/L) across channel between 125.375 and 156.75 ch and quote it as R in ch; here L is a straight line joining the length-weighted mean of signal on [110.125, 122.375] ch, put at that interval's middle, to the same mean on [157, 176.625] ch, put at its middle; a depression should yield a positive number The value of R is -3.2 ch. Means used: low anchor 250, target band 319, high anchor 331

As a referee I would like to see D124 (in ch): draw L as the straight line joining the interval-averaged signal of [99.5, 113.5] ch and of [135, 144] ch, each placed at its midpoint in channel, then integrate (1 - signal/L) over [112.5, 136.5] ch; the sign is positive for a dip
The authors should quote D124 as -1.0 ch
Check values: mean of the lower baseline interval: 236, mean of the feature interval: 291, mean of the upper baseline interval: 315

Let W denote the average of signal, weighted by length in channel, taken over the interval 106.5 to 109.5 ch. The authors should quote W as 212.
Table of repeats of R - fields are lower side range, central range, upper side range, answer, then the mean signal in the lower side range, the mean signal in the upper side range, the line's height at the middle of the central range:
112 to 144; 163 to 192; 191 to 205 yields -1.3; 296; 335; 323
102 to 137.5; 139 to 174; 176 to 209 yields -2.9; 273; 336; 305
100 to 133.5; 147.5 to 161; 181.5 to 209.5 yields -1.3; 270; 334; 301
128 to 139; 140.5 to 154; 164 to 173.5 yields -0.6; 305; 333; 316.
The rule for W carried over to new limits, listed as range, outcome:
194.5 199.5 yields 336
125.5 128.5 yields 309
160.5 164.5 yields 327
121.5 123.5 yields 302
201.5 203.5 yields 344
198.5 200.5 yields 328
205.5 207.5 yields 314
